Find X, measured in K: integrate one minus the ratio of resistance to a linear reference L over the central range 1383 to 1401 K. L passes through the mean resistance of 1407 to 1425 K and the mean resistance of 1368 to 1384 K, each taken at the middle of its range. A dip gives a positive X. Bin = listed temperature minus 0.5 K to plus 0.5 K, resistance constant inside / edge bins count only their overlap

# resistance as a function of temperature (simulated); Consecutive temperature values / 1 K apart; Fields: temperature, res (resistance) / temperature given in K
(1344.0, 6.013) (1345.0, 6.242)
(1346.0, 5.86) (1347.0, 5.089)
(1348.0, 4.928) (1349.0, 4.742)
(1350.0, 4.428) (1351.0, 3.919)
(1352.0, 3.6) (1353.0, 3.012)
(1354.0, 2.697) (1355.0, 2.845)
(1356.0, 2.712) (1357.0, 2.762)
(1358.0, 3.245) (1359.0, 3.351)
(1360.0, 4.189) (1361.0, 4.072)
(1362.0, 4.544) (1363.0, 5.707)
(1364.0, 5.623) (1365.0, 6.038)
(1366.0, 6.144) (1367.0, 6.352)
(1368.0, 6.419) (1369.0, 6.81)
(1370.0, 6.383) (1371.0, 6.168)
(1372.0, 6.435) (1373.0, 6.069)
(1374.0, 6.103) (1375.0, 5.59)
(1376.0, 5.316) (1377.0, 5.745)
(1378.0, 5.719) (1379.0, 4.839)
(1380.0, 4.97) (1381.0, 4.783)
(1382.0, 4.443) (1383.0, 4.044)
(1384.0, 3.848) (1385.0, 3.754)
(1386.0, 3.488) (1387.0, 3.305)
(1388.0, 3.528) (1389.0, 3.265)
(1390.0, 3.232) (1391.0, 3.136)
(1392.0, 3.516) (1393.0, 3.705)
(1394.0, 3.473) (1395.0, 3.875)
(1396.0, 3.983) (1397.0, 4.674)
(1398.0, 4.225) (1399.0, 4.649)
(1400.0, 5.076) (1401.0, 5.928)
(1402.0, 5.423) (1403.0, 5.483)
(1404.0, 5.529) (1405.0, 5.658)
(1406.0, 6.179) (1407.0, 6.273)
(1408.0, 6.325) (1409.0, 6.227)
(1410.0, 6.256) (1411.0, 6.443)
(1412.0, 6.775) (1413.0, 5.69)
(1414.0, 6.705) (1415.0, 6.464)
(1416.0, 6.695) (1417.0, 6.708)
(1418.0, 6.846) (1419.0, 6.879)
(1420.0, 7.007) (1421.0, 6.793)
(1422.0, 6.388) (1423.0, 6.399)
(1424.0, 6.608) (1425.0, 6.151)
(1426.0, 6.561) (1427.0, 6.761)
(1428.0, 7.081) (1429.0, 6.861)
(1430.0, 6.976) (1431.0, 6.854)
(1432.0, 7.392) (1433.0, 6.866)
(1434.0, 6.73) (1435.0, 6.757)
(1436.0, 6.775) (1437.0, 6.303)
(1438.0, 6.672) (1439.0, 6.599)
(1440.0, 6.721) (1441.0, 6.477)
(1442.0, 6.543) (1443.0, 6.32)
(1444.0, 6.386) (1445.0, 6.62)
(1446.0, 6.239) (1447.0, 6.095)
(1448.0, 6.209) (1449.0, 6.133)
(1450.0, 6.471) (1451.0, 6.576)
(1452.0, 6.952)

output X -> 6.3 K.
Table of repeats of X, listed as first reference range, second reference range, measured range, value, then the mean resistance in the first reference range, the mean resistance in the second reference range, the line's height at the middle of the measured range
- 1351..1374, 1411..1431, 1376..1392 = 3.8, 4.79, 6.65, 5.47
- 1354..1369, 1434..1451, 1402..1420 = -1.7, 4.58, 6.47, 5.74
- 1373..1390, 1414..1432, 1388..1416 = 2.8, 4.55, 6.73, 5.63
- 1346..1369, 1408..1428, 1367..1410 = 4.0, 4.47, 6.55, 5.54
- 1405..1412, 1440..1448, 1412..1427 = -0.6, 6.27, 6.39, 6.31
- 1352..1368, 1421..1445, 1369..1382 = -2.5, 4.27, 6.66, 4.78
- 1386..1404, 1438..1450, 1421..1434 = -2.5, 4.17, 6.41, 5.65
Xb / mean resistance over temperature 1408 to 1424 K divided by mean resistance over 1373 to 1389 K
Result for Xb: 1.4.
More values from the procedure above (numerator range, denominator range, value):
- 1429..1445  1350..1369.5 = 1.51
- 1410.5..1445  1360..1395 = 1.36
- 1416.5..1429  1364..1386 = 1.22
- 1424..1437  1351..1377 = 1.39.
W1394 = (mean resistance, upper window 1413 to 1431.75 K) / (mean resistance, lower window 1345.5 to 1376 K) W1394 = 1.37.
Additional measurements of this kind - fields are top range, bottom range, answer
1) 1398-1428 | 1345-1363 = 1.56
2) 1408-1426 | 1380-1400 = 1.67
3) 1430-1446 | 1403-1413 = 1.09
